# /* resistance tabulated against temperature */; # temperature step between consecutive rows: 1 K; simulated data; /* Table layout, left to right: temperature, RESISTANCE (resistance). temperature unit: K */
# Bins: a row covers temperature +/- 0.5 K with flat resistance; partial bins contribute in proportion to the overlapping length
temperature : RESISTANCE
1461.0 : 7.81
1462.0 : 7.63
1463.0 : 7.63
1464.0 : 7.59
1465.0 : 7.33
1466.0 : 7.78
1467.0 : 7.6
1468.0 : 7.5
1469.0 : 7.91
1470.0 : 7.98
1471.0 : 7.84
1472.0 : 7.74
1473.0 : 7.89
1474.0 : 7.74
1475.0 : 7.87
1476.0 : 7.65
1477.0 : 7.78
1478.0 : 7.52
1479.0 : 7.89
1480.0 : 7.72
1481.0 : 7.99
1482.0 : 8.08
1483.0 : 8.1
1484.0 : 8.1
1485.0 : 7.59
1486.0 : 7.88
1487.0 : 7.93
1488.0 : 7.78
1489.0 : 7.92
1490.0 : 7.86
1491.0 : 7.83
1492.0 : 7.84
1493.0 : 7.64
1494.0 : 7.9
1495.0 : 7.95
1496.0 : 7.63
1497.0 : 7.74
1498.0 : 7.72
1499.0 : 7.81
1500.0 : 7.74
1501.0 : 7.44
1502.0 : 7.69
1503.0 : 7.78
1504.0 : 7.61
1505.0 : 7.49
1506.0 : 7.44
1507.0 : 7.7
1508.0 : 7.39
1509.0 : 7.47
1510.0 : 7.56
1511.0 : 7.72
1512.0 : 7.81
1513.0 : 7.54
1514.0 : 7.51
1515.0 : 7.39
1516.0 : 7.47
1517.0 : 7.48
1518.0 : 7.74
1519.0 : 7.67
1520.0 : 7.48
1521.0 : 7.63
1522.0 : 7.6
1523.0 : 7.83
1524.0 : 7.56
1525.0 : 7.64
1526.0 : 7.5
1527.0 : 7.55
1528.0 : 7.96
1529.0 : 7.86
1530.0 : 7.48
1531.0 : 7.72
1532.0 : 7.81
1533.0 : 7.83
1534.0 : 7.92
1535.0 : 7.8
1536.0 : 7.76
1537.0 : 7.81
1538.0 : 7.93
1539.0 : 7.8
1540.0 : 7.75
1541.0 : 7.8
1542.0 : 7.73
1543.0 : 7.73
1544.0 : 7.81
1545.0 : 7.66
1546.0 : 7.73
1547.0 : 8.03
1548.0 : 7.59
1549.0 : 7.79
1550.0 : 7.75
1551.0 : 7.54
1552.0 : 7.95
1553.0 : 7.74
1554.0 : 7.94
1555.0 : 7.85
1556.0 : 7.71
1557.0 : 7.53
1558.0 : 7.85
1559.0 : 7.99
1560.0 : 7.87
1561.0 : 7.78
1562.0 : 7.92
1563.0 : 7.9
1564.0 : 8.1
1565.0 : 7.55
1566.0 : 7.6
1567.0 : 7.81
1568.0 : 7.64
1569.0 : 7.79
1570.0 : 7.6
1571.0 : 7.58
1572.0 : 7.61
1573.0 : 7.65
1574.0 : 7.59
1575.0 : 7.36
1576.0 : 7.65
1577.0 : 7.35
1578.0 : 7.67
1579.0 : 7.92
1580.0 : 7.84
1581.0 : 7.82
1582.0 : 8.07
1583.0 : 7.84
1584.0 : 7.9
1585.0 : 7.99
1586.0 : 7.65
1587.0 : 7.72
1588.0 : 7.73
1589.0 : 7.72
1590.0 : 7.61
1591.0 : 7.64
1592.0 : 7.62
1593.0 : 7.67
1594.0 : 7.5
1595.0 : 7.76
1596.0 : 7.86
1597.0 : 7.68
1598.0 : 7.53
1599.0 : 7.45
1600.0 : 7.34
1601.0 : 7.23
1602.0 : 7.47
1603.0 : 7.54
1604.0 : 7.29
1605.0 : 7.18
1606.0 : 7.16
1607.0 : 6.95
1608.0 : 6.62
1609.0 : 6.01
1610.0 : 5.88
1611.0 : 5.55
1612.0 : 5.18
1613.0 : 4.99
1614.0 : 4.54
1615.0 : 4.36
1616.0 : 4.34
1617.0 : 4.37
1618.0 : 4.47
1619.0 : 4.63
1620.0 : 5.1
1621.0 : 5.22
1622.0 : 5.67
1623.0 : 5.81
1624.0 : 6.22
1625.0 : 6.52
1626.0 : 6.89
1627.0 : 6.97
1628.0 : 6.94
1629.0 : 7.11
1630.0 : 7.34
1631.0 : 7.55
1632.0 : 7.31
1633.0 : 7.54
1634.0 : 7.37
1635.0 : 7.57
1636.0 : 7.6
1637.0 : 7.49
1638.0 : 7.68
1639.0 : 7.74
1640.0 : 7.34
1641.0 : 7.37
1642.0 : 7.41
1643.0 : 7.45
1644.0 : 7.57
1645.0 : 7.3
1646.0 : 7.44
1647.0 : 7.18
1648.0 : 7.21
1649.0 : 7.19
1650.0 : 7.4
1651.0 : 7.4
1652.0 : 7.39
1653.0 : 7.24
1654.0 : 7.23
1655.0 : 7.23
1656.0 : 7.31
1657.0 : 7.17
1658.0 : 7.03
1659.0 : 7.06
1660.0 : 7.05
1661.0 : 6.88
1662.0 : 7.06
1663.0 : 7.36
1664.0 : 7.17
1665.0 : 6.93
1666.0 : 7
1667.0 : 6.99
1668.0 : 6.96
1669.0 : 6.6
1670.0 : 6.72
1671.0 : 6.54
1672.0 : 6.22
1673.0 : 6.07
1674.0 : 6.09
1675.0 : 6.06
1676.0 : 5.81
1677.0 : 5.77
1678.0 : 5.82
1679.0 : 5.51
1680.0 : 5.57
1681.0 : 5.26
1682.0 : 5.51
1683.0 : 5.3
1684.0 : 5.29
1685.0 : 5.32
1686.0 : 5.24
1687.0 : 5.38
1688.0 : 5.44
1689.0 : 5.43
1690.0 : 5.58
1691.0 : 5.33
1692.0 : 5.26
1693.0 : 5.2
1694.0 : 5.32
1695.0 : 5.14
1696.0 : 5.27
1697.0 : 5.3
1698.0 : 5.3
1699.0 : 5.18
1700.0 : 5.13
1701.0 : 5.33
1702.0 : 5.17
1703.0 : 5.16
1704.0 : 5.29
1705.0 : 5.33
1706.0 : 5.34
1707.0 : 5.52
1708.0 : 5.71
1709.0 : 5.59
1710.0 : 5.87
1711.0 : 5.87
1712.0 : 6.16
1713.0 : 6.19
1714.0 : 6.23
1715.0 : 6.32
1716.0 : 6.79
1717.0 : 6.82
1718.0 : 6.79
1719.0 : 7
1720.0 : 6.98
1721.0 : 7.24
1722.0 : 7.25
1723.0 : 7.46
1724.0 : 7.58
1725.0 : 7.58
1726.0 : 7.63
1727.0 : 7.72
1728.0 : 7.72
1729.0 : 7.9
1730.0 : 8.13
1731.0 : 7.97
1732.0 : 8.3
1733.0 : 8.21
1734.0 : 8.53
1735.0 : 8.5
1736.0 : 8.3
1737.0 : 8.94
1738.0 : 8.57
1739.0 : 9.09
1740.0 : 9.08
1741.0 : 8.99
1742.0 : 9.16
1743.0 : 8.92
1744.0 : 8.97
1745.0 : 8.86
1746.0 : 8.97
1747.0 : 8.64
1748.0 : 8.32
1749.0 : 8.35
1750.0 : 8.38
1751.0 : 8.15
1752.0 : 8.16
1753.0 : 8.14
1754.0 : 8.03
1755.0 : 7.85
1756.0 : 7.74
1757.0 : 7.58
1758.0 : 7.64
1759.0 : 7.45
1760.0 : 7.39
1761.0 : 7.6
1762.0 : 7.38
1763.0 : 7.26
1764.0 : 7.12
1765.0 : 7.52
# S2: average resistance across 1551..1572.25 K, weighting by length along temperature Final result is 7.77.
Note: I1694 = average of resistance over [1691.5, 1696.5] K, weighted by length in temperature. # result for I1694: 5.24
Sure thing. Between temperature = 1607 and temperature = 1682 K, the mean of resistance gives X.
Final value 6.56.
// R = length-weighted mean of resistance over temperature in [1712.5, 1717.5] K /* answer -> 6.47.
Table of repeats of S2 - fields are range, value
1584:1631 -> 6.63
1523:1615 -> 7.51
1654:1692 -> 6.24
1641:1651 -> 7.35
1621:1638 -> 6.96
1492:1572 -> 7.71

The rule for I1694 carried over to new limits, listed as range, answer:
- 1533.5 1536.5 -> 7.83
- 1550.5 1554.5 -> 7.79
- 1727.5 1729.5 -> 7.81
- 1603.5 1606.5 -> 7.21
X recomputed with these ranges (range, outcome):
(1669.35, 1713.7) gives 5.57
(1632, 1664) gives 7.33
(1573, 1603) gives 7.66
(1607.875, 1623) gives 5.11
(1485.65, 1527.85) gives 7.67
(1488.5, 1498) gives 7.81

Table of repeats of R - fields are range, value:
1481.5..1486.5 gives 7.95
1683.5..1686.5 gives 5.28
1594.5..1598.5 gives 7.71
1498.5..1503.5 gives 7.69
